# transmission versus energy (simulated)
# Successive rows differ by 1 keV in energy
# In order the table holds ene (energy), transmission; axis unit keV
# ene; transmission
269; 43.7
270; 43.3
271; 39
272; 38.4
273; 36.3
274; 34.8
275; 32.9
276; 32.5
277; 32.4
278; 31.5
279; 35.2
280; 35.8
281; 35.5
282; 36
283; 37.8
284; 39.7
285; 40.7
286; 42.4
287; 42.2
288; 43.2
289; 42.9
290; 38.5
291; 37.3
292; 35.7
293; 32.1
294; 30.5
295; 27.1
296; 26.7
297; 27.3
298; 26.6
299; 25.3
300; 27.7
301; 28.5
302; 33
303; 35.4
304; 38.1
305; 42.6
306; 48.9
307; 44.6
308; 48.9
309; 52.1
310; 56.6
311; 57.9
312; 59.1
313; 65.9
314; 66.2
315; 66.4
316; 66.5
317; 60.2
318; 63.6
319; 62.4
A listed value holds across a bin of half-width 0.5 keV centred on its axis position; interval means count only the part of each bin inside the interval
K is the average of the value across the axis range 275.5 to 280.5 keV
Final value 33.5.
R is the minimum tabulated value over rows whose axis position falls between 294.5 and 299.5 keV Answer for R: 25.3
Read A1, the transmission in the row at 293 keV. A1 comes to 32.1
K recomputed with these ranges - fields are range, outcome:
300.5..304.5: 33.8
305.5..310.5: 50.2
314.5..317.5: 64.4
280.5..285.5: 37.9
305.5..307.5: 46.8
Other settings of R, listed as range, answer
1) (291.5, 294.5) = 30.5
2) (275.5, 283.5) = 31.5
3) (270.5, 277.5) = 32.4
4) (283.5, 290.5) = 38.5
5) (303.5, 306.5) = 38.1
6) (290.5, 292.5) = 35.7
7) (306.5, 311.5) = 44.6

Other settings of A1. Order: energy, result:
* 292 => 35.7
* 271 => 39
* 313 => 65.9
